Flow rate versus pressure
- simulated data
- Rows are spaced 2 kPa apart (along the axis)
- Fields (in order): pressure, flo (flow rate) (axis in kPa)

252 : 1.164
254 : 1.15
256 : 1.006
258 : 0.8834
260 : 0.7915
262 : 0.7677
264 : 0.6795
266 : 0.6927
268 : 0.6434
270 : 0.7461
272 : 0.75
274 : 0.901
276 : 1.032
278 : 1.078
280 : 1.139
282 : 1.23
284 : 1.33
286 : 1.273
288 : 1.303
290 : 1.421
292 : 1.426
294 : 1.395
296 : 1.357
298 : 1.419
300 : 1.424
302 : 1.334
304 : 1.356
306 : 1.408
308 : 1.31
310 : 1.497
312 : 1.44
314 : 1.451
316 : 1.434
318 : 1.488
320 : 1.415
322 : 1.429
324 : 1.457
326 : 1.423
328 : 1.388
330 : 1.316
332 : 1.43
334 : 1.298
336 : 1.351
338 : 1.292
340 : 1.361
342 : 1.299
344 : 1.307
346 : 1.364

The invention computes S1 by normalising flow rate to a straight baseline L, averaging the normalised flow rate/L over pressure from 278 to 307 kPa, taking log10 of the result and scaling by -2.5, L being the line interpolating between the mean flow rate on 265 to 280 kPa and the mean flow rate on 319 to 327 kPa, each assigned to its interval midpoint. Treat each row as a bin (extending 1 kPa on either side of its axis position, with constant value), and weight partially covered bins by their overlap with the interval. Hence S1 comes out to -0.23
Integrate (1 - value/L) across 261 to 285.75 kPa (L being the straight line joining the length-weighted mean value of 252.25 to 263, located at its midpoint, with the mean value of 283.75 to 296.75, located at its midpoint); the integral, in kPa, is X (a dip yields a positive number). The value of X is 4.9 kPa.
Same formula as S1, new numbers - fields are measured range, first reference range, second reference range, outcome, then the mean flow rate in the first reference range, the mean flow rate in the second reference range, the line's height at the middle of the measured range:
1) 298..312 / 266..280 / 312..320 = -0.08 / 0.867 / 1.45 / 1.3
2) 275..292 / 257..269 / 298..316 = -0.17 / 0.743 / 1.41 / 1.05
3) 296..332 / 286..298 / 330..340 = -0.04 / 1.37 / 1.34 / 1.36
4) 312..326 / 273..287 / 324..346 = -0.12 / 1.14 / 1.35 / 1.29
